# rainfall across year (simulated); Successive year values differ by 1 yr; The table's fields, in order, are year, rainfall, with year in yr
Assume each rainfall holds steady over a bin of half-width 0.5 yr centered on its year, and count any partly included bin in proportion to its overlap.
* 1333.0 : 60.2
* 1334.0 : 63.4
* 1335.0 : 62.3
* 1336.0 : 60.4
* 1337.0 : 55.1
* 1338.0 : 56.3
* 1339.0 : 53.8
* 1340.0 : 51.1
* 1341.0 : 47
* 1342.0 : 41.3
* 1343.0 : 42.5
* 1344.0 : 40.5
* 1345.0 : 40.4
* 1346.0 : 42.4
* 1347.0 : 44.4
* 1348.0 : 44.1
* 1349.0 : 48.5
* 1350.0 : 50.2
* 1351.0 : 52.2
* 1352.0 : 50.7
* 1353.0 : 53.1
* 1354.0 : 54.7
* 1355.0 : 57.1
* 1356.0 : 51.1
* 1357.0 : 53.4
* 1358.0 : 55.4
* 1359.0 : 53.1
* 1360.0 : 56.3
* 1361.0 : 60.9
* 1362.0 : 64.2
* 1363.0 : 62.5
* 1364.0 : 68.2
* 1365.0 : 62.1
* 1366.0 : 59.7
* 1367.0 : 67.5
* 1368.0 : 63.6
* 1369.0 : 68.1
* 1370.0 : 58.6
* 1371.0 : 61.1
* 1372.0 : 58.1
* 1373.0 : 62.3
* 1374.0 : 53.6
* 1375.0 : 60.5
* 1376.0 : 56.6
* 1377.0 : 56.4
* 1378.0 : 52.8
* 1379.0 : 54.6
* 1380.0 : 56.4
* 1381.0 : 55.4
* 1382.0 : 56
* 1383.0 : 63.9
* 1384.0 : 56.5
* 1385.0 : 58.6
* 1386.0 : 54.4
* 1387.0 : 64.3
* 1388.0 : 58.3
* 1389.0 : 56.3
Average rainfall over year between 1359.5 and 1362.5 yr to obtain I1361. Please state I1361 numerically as 60.5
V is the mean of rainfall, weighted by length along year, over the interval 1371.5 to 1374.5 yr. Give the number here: 58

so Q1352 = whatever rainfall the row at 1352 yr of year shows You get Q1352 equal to 50.7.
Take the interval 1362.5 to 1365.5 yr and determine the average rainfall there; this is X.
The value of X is 64.3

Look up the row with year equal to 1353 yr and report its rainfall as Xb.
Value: 53.1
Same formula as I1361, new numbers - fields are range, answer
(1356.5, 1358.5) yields 54.4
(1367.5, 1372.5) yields 61.9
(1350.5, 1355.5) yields 53.6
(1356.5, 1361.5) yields 55.8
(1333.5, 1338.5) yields 59.5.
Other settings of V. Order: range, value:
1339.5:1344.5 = 44.5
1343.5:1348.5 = 42.4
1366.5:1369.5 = 66.4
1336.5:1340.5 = 54.1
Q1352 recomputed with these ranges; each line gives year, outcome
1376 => 56.6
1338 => 56.3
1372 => 58.1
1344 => 40.5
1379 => 54.6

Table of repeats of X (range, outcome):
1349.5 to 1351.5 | 51.2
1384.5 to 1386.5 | 56.5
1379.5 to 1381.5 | 55.9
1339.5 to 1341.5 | 49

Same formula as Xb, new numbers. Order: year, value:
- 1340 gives 51.1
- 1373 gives 62.3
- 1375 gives 60.5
